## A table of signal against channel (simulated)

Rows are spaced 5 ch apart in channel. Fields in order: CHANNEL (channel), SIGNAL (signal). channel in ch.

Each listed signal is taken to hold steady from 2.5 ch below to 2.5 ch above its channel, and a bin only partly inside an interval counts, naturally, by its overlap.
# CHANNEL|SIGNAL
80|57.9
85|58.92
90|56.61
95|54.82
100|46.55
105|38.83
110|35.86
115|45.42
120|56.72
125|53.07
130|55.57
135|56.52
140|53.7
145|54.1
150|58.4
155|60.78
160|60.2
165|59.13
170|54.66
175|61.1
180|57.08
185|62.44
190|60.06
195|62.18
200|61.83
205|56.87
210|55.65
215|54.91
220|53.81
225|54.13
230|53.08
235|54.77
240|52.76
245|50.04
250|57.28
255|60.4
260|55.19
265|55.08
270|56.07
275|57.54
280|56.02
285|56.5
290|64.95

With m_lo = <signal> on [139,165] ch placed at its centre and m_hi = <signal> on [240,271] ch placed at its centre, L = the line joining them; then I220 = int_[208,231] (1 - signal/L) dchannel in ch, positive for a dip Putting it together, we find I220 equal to 0.8 ch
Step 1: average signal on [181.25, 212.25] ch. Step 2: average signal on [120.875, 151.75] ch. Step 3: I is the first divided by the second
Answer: 1.1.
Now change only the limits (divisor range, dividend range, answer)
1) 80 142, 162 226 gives 1.13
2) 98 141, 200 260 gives 1.13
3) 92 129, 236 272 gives 1.16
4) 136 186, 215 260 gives 0.94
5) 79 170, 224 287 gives 1.03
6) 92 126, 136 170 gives 1.22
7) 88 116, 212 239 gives 1.17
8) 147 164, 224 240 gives 0.90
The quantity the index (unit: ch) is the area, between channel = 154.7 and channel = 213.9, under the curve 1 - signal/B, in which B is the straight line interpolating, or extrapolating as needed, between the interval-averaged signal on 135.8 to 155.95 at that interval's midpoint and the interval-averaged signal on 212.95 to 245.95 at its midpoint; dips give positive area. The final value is -4.4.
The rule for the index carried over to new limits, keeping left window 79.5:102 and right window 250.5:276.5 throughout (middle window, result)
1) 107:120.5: 2.70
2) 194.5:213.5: -0.82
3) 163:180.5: -0.71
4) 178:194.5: -1.25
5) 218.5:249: 1.75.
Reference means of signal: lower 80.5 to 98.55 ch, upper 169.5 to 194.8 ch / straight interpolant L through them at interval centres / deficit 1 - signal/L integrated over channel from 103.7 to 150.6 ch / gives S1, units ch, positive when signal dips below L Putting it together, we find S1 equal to 5.6 ch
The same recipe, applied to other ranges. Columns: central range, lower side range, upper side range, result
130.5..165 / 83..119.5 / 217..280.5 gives -4.6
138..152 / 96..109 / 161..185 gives -0.8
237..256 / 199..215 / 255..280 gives 0.7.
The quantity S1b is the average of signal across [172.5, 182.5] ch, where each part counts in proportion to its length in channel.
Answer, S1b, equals 59.1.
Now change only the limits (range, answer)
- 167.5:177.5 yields 57.9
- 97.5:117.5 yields 41.7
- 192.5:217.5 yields 58.3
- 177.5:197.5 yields 60.4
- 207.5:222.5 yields 54.8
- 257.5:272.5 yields 55.4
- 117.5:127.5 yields 54.9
